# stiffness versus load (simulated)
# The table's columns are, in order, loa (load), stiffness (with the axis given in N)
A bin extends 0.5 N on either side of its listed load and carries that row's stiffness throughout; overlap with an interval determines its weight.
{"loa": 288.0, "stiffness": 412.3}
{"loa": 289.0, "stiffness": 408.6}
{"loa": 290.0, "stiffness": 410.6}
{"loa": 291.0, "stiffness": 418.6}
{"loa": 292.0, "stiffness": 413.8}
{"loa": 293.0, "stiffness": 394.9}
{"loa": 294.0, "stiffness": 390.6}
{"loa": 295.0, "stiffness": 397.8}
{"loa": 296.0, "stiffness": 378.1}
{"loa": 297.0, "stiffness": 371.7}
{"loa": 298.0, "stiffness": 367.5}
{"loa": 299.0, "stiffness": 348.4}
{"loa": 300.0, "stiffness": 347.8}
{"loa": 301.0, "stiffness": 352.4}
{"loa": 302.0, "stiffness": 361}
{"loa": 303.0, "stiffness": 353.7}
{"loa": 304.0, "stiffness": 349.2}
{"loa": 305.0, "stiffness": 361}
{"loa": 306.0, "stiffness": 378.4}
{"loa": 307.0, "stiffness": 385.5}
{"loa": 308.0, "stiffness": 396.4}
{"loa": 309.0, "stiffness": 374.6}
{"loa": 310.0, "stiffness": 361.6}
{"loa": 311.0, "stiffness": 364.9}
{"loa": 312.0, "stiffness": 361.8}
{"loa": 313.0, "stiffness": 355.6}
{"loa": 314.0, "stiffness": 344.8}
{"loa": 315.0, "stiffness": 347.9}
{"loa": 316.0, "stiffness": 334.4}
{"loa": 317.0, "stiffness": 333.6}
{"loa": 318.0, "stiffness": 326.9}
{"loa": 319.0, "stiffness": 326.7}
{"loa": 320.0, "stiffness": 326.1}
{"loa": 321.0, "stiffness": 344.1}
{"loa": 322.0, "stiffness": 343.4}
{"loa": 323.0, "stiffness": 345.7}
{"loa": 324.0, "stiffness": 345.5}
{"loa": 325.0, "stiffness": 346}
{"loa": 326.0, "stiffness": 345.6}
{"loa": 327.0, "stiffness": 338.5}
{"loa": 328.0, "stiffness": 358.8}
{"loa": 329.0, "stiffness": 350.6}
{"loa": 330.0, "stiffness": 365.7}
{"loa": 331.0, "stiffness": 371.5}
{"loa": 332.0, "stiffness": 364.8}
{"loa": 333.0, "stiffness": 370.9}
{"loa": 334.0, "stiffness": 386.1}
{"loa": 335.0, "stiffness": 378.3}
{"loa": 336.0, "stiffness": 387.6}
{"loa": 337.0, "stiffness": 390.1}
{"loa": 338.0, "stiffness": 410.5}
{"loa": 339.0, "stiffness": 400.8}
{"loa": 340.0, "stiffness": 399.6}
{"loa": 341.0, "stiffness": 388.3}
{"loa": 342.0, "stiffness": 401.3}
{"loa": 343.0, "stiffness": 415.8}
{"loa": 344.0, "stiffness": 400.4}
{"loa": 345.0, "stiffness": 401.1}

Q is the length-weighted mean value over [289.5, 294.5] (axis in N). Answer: 406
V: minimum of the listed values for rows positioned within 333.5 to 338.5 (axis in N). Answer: 378.3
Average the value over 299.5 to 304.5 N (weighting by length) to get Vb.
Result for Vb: 353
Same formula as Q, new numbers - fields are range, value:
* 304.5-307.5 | 375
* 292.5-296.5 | 390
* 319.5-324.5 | 341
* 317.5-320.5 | 327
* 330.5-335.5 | 374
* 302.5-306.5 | 361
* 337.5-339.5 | 406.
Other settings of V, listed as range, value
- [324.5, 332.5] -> 338.5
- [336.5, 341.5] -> 388.3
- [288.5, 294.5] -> 390.6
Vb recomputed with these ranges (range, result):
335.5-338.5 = 396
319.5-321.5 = 335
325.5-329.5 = 348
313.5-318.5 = 338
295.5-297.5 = 375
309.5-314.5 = 358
